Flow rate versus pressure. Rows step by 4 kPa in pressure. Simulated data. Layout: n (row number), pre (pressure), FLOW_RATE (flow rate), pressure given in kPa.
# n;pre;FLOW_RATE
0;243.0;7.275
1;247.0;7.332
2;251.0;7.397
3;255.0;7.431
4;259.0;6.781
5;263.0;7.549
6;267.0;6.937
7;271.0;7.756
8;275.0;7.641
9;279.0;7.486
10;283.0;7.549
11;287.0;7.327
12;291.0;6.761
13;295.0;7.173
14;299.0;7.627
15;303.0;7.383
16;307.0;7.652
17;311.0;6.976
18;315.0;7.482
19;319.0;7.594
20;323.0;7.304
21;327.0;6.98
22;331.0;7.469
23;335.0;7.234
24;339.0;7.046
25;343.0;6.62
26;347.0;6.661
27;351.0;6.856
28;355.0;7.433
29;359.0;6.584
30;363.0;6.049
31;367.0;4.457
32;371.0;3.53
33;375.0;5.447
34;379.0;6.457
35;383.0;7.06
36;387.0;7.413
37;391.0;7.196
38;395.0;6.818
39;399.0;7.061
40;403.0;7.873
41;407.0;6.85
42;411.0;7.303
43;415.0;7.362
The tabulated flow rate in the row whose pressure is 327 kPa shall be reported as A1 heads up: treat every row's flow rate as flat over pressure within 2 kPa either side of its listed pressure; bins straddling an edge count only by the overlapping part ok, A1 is 6.98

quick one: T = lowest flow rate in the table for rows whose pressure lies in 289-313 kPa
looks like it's 6.761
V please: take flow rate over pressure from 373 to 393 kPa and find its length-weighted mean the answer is 6.71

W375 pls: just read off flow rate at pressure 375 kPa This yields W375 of 5.447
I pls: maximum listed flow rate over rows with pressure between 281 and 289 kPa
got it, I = 7.549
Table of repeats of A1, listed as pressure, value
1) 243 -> 7.275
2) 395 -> 6.818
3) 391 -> 7.196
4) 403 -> 7.873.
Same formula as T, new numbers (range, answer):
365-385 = 3.53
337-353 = 6.62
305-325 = 6.976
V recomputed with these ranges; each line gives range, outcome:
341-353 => 6.71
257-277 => 7.33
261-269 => 7.24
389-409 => 7.16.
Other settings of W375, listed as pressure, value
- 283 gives 7.549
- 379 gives 6.457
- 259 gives 6.781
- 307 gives 7.652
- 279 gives 7.486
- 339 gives 7.046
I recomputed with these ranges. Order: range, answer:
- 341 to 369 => 7.433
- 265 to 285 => 7.756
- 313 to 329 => 7.594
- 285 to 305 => 7.627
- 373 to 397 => 7.413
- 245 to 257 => 7.431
